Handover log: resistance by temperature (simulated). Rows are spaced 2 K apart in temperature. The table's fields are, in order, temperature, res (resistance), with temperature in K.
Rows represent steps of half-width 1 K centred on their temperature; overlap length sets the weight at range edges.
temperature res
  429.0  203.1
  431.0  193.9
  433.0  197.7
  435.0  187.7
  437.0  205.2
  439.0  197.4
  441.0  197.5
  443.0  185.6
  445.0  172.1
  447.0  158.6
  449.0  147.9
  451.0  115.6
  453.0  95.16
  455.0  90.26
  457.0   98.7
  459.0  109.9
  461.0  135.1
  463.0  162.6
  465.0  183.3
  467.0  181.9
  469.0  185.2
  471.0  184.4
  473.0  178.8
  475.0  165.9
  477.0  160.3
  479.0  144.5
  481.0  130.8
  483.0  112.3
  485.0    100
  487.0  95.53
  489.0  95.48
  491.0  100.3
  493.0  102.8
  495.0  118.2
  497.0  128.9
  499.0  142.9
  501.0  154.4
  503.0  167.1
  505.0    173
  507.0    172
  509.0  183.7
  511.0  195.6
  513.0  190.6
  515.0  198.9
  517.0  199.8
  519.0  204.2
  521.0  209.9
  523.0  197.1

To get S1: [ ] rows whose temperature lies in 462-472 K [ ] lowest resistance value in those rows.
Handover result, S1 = 162.6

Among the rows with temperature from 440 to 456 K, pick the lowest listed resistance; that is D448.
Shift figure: 90.26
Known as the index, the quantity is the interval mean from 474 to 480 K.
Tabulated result 157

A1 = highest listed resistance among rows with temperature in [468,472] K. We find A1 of 185.2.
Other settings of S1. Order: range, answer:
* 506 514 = 172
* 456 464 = 98.7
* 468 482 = 130.8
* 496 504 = 128.9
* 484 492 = 95.48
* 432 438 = 187.7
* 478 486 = 100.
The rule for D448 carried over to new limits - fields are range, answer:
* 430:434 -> 193.9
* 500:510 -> 154.4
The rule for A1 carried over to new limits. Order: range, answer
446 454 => 158.6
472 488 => 178.8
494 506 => 173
